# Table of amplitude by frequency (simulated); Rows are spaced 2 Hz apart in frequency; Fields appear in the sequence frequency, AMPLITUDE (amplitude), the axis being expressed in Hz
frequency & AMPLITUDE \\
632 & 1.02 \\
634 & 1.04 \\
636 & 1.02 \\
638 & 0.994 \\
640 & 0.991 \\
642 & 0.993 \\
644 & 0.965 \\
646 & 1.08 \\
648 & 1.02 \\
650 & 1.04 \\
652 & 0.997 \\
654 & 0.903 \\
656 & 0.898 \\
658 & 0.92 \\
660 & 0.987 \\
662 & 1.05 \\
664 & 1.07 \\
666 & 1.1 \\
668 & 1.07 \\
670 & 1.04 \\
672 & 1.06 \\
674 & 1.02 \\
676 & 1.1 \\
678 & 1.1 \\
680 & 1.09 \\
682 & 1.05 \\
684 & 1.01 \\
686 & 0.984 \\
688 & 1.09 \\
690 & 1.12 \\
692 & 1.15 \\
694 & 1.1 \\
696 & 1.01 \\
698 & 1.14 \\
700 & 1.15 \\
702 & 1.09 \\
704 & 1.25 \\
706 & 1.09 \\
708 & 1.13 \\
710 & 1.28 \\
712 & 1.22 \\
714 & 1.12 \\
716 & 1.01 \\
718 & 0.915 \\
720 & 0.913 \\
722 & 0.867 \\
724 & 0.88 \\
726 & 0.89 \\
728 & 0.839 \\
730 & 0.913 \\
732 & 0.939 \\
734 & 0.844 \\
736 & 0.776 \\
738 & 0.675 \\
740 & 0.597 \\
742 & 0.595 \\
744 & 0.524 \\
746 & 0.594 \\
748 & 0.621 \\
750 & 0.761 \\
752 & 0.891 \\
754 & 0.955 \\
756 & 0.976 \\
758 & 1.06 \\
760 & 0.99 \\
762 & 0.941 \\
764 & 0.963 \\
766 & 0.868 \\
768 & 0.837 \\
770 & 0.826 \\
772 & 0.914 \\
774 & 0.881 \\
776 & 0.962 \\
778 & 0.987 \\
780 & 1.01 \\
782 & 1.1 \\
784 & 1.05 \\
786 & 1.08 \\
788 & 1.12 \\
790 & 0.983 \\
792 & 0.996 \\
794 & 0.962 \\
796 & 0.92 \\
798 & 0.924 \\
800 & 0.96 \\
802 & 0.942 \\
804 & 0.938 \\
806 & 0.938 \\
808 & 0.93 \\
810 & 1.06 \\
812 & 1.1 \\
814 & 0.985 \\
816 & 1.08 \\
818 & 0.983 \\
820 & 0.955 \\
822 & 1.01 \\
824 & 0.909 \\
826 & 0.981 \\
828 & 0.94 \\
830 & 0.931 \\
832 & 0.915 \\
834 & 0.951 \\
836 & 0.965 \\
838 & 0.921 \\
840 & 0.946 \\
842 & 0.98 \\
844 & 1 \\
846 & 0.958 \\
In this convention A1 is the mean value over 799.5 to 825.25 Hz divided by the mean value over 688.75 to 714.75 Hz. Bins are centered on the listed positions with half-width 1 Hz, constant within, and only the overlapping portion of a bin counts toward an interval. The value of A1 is 0.9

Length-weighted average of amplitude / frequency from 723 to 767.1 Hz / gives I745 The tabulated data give 0.822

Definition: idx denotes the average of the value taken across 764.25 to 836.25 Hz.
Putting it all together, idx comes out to 0.969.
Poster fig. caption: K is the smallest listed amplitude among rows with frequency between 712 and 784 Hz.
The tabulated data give 0.524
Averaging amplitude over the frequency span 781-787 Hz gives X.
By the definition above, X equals 1.08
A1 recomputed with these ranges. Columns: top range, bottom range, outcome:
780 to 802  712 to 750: 1.23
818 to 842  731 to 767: 1.17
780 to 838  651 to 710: 0.93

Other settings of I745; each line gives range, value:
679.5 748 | 0.96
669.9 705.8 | 1.09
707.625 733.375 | 0.988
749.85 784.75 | 0.947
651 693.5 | 1.04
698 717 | 1.15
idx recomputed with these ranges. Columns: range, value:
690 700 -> 1.11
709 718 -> 1.13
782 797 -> 1.02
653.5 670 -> 1.01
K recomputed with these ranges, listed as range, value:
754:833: 0.826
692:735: 0.839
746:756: 0.594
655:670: 0.898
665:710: 0.984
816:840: 0.909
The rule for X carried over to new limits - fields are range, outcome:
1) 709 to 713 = 1.25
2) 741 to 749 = 0.583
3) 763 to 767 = 0.915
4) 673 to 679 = 1.07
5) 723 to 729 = 0.87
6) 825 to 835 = 0.944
